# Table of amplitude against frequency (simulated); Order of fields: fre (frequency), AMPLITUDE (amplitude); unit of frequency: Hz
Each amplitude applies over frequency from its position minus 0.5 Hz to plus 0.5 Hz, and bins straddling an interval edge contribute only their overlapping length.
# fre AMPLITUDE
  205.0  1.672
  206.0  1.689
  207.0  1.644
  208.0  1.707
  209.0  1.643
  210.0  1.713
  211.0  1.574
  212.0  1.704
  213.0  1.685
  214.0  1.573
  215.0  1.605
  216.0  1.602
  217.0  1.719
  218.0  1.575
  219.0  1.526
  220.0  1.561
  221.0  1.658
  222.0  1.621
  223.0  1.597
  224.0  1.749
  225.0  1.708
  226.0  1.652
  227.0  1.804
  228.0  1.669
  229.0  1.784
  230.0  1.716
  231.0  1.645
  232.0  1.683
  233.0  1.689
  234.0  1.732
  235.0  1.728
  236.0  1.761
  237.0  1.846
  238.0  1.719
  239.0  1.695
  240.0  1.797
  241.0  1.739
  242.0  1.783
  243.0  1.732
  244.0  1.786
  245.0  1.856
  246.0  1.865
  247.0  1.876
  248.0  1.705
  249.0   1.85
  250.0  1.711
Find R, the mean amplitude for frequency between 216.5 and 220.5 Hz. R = 1.6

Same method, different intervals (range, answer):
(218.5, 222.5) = 1.59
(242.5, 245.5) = 1.79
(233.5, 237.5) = 1.77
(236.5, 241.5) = 1.76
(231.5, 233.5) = 1.69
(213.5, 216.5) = 1.59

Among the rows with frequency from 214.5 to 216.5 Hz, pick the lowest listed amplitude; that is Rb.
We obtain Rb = 1.602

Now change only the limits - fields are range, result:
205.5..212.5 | 1.574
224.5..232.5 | 1.645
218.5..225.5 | 1.526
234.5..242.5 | 1.695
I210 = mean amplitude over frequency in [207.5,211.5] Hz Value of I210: 1.66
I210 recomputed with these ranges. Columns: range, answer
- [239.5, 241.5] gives 1.77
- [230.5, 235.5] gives 1.7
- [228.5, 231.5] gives 1.71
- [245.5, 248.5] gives 1.82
